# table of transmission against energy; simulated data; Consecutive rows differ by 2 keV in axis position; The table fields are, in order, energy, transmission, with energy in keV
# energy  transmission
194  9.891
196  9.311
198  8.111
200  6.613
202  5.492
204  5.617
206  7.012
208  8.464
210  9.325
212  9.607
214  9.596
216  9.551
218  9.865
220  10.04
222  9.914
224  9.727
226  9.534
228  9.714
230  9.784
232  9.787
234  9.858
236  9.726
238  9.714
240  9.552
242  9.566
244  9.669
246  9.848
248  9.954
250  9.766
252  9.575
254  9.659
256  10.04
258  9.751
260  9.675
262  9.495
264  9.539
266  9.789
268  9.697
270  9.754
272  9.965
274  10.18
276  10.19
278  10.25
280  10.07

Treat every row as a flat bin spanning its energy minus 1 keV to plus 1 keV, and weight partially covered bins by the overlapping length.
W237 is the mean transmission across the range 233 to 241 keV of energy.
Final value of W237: 9.71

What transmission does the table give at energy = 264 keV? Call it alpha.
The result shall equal 9.539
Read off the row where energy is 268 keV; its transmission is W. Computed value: 9.697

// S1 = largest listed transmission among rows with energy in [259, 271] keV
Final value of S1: 9.789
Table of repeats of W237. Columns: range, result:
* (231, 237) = 9.79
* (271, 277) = 10.1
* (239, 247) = 9.66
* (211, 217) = 9.58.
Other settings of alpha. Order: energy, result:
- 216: 9.551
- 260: 9.675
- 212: 9.607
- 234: 9.858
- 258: 9.751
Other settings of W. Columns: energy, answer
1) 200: 6.613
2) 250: 9.766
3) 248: 9.954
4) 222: 9.914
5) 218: 9.865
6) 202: 5.492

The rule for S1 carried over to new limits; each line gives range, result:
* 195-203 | 9.311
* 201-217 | 9.607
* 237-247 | 9.848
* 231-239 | 9.858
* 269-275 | 10.18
